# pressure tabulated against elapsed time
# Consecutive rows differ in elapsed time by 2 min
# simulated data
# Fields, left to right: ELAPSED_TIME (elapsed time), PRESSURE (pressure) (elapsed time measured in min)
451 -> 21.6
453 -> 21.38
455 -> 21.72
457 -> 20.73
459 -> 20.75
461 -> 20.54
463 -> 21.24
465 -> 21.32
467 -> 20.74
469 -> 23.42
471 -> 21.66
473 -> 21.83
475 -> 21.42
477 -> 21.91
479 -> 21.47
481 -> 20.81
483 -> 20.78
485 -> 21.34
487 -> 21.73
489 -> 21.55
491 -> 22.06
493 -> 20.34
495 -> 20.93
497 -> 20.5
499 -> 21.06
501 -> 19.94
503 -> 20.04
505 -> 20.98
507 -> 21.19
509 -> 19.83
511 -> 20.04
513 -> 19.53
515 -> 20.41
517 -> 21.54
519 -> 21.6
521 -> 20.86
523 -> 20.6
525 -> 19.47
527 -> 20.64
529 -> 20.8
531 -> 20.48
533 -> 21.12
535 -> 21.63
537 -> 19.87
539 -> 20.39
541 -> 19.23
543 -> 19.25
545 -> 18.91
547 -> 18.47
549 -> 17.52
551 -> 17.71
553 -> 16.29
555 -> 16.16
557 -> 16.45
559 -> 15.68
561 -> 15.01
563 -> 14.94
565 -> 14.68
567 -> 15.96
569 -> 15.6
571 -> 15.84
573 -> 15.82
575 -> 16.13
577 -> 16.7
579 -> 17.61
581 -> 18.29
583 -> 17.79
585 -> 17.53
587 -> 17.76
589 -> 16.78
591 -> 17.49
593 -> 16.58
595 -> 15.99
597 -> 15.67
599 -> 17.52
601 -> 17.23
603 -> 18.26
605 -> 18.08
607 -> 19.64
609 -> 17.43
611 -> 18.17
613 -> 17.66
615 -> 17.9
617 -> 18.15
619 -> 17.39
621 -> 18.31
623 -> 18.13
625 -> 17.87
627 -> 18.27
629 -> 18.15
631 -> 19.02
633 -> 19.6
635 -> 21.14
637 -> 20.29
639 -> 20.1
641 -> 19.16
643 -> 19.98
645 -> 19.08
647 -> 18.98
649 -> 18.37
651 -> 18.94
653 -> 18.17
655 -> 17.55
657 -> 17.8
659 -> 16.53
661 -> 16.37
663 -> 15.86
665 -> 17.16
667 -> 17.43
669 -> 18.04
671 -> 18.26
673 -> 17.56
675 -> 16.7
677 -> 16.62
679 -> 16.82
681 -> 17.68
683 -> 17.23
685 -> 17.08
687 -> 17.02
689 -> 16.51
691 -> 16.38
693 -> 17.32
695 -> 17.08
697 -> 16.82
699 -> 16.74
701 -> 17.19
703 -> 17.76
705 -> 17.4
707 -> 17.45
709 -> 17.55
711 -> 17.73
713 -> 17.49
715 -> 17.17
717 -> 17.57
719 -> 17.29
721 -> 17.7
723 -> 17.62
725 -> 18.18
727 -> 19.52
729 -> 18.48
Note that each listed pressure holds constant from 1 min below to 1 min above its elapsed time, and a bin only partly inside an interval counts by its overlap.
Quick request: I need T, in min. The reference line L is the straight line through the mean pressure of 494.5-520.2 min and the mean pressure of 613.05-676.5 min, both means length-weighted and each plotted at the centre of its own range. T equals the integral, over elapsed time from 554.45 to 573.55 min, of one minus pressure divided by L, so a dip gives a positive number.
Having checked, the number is 3.9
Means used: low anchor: 20.6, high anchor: 18.2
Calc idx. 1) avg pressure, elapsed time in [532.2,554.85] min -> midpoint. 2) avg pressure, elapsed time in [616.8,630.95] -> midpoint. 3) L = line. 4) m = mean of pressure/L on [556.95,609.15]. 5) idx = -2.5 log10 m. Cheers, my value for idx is 0.11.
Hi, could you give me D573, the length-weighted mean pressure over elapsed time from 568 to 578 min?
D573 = 16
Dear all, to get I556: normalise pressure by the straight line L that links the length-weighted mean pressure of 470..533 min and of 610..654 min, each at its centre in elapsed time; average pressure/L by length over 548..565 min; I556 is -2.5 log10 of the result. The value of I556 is 0.23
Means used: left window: 20.9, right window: 18.8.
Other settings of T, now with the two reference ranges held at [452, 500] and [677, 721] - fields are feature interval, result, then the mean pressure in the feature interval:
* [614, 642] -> -0.5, 18.8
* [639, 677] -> 0.1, 17.9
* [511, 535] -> -0.3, 20.7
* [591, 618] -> 2.0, 17.6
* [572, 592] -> 2.2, 17.2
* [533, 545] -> 0.0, 20.1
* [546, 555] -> 1.2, 17.3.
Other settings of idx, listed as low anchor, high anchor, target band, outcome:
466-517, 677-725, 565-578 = 0.23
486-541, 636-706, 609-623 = 0.05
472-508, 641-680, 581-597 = 0.12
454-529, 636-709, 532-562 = 0.10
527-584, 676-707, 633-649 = -0.14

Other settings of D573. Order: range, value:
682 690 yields 17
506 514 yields 20.1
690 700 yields 16.9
